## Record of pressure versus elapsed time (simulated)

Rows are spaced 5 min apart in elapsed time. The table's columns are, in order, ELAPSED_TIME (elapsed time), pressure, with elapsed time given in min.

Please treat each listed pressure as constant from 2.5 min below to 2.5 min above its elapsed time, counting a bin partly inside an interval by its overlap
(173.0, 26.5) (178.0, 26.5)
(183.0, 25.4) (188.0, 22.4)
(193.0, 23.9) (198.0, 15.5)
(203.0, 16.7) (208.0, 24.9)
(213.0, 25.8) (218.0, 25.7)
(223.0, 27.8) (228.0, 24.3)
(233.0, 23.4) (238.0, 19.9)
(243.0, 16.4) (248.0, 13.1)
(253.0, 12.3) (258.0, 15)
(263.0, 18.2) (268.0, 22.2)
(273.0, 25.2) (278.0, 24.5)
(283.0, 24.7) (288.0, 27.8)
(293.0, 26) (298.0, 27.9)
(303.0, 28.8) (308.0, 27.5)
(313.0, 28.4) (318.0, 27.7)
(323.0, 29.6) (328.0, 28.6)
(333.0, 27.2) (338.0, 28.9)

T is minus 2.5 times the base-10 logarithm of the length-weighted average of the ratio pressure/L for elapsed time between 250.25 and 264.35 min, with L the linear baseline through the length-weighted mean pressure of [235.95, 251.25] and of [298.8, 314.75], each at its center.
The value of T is 0.26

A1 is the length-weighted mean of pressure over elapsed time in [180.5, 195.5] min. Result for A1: 23.9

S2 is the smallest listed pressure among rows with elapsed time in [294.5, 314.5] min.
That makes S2 27.5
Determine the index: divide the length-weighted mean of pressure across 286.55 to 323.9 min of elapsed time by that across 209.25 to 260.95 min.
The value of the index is 1.4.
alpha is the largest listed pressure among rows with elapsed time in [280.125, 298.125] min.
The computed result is 27.9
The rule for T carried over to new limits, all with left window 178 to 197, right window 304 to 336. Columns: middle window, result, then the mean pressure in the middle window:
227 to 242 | 0.16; 21.7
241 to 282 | 0.37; 18.6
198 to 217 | 0.12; 21.8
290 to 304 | 0.00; 27.4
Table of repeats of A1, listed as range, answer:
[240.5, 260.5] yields 14.2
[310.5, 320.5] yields 28.1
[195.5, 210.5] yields 19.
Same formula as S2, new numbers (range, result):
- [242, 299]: 12.3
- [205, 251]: 13.1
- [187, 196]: 22.4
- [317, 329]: 27.7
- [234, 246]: 16.4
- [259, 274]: 18.2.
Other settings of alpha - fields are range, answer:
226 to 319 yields 28.8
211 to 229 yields 27.8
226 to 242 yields 24.3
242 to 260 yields 16.4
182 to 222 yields 25.8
